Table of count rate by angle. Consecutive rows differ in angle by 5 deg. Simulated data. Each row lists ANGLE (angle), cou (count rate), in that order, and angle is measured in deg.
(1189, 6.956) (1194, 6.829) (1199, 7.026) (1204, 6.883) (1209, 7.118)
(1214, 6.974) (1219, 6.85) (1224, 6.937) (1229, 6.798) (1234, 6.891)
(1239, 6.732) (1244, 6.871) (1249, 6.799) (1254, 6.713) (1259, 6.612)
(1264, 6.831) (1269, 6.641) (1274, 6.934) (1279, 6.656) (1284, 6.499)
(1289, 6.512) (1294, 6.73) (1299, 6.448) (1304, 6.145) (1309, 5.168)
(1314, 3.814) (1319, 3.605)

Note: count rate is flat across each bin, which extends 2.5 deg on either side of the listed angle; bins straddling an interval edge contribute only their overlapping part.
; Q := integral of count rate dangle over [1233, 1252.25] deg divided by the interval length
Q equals 6.81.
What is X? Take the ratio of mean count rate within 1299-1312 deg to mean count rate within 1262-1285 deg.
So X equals 0.85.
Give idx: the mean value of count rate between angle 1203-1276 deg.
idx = 6.84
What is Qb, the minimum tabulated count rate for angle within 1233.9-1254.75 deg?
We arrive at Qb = 6.713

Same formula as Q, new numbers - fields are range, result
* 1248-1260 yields 6.71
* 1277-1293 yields 6.57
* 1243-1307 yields 6.63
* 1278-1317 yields 5.94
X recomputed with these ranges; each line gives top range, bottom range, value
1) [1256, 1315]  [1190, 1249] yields 0.92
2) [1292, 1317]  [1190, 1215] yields 0.80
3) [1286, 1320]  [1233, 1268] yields 0.83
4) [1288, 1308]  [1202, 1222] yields 0.91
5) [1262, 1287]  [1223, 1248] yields 0.98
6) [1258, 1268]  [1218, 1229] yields 0.98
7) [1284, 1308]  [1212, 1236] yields 0.93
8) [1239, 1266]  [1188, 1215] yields 0.97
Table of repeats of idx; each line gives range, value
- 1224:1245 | 6.83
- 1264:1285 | 6.71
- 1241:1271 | 6.75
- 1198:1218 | 6.99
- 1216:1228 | 6.88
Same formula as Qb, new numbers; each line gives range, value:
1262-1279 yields 6.641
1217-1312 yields 5.168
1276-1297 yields 6.499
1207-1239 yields 6.732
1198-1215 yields 6.883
